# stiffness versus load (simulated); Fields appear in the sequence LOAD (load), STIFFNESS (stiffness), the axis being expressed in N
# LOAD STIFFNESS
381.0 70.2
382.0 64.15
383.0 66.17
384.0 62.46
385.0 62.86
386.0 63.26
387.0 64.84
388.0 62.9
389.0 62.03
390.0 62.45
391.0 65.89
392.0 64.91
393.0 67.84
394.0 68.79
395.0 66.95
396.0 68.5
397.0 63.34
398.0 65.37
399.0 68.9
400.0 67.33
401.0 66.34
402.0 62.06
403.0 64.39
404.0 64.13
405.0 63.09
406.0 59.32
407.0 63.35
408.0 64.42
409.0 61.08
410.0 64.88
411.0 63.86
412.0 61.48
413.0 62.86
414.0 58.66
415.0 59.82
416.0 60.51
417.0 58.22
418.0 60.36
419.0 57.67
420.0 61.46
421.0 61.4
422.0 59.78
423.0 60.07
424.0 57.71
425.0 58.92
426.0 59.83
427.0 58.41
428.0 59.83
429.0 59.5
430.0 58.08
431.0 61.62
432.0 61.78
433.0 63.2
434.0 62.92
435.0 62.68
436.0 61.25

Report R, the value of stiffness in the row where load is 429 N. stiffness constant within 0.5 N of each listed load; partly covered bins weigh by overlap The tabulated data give 59.5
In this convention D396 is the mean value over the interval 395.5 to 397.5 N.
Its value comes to 65.9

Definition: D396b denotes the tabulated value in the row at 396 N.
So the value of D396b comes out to 68.5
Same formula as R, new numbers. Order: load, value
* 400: 67.33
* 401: 66.34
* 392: 64.91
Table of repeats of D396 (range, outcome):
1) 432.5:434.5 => 63.1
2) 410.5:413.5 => 62.7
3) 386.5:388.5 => 63.9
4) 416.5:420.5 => 59.4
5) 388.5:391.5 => 63.5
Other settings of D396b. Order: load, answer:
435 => 62.68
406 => 59.32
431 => 61.62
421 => 61.4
